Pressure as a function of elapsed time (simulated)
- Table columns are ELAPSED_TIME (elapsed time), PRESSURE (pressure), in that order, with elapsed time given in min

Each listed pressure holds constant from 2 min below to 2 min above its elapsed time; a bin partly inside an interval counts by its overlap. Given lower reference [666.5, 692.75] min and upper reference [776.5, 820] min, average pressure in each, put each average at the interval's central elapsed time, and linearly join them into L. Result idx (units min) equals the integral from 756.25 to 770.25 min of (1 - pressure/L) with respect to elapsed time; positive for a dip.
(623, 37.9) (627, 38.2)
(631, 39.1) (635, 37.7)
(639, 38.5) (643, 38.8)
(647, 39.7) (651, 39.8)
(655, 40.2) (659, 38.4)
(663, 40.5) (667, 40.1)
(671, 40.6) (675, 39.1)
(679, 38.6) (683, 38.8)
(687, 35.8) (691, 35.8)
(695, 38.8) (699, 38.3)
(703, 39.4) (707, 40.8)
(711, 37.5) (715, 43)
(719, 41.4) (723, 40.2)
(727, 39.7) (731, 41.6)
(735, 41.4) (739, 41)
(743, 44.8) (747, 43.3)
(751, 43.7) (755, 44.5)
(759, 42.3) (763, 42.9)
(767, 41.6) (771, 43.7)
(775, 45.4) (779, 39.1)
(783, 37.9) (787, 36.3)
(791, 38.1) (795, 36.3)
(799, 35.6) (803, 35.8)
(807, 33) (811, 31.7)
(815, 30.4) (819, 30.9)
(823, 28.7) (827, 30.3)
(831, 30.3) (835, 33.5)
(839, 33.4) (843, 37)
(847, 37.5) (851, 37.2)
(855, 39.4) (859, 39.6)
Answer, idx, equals -2.5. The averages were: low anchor 38.3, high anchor 35.2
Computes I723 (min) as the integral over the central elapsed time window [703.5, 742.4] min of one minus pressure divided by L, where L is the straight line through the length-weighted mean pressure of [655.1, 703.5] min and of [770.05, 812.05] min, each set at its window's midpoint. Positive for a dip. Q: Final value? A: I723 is -2.6 min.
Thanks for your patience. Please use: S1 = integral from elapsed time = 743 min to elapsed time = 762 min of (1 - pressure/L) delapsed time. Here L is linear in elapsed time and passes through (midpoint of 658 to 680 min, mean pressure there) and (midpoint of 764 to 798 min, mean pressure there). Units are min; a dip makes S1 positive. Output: -1.83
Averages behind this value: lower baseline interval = 39.6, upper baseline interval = 39.8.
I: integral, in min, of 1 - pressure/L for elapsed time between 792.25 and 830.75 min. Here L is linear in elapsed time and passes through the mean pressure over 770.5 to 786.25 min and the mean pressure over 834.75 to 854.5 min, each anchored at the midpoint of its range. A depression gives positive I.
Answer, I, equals 6.0 min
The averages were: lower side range 40.9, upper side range 36.2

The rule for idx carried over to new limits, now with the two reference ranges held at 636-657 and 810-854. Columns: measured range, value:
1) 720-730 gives -1.0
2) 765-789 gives -4.0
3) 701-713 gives -0.6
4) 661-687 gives -0.6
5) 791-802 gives -0.7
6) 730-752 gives -4.0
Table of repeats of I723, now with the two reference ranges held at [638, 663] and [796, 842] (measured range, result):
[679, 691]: 0.2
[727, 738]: -1.6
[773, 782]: -2.0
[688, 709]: -0.6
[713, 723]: -1.4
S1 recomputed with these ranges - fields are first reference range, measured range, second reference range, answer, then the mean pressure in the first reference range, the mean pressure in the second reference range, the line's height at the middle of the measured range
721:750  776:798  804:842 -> -1.23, 41.8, 31.6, 35.8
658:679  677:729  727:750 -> 2.38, 39.7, 42.2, 40.9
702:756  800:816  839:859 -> 2.41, 41.6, 37.5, 38.9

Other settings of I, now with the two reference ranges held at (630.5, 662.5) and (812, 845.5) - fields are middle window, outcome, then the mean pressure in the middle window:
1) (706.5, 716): -0.9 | 40.1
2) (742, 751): -2.2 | 43.9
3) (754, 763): -2.2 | 43.2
